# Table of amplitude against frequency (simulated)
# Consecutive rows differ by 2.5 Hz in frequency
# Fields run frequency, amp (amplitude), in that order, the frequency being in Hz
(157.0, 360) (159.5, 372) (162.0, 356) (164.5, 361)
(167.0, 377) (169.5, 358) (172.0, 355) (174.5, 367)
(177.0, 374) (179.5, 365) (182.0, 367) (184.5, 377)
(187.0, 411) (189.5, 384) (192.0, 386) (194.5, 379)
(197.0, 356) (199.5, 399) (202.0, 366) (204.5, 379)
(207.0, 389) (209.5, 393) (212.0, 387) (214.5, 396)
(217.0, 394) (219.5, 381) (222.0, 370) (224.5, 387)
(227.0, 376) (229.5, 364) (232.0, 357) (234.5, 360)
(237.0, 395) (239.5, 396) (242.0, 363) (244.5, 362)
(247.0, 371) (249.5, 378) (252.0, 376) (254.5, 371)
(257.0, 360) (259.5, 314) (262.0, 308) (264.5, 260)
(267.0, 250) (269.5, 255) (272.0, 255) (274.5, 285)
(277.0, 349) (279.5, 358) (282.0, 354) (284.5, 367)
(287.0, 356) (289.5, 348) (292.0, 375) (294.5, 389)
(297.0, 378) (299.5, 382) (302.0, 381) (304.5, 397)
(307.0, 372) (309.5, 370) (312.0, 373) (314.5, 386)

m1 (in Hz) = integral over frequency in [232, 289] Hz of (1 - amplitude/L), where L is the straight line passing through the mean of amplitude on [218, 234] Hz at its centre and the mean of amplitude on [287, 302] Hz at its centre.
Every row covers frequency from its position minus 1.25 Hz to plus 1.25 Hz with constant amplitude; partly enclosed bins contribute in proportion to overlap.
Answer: 5.2 Hz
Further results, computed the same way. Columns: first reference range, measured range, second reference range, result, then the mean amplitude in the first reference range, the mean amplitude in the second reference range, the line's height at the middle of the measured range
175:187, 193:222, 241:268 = -1.7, 375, 338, 362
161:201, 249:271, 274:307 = 3.1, 373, 365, 367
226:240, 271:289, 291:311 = 2.1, 374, 380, 378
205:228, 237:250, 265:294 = -0.6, 386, 323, 359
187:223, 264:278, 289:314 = 3.8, 384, 378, 380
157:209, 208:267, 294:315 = 2.0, 374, 380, 377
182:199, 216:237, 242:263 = -0.4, 382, 356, 367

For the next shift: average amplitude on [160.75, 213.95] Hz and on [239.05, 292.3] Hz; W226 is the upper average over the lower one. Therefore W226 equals 0.9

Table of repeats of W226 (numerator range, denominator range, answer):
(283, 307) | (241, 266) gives 1.08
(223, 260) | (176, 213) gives 0.97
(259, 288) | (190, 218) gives 0.80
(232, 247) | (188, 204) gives 0.99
